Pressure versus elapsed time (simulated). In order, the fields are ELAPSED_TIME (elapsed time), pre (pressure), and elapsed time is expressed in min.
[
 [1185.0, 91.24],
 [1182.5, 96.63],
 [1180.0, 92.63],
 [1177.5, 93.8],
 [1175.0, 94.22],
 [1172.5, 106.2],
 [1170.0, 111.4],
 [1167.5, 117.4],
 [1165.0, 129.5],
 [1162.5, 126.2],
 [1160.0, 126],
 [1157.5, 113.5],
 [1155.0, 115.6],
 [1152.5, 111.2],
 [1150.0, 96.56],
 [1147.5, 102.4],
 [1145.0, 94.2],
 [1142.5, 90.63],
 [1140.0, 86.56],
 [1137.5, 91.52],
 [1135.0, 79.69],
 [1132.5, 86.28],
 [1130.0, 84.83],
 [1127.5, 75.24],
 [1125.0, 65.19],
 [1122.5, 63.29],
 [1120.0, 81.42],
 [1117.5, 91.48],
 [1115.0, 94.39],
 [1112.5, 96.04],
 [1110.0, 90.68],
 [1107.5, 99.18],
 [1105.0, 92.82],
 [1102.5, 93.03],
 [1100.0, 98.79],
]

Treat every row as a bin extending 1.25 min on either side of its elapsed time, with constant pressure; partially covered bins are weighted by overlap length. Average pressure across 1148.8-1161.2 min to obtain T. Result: 113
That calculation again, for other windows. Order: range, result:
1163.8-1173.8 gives 116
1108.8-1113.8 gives 93.4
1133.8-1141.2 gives 86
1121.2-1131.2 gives 72.1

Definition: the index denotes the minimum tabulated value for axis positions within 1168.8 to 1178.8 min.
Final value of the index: 93.8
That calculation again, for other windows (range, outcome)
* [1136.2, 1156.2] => 86.56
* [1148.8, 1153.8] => 96.56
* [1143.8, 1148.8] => 94.2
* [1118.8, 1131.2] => 63.29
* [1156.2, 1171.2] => 111.4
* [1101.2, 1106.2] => 92.82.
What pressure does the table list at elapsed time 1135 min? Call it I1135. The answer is 79.69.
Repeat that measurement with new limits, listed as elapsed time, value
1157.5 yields 113.5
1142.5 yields 90.63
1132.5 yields 86.28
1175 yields 94.22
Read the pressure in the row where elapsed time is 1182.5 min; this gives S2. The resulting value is 96.63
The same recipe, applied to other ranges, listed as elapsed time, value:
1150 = 96.56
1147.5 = 102.4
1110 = 90.68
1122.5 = 63.29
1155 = 115.6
